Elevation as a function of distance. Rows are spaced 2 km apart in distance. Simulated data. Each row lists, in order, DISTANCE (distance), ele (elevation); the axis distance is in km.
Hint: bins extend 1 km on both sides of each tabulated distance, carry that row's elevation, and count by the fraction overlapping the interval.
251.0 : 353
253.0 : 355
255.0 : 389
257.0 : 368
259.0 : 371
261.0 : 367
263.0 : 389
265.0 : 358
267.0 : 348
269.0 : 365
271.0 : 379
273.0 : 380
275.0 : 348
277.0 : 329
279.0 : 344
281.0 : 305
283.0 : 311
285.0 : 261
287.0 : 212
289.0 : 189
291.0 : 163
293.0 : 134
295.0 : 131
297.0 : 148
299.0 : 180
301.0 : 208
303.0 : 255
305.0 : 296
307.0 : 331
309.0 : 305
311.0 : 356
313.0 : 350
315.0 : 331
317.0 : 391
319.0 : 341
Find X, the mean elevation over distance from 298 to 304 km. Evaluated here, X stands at 214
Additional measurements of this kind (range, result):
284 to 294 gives 192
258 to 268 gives 367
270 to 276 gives 369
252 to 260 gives 371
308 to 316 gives 336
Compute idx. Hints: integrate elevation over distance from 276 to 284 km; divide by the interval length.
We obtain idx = 322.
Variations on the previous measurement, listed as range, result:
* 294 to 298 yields 140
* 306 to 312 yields 331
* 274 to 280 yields 340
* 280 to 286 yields 292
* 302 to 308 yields 294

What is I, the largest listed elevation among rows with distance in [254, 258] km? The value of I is 389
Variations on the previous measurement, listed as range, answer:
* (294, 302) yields 208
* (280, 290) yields 311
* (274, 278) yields 348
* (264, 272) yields 379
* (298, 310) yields 331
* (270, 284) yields 380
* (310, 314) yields 356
